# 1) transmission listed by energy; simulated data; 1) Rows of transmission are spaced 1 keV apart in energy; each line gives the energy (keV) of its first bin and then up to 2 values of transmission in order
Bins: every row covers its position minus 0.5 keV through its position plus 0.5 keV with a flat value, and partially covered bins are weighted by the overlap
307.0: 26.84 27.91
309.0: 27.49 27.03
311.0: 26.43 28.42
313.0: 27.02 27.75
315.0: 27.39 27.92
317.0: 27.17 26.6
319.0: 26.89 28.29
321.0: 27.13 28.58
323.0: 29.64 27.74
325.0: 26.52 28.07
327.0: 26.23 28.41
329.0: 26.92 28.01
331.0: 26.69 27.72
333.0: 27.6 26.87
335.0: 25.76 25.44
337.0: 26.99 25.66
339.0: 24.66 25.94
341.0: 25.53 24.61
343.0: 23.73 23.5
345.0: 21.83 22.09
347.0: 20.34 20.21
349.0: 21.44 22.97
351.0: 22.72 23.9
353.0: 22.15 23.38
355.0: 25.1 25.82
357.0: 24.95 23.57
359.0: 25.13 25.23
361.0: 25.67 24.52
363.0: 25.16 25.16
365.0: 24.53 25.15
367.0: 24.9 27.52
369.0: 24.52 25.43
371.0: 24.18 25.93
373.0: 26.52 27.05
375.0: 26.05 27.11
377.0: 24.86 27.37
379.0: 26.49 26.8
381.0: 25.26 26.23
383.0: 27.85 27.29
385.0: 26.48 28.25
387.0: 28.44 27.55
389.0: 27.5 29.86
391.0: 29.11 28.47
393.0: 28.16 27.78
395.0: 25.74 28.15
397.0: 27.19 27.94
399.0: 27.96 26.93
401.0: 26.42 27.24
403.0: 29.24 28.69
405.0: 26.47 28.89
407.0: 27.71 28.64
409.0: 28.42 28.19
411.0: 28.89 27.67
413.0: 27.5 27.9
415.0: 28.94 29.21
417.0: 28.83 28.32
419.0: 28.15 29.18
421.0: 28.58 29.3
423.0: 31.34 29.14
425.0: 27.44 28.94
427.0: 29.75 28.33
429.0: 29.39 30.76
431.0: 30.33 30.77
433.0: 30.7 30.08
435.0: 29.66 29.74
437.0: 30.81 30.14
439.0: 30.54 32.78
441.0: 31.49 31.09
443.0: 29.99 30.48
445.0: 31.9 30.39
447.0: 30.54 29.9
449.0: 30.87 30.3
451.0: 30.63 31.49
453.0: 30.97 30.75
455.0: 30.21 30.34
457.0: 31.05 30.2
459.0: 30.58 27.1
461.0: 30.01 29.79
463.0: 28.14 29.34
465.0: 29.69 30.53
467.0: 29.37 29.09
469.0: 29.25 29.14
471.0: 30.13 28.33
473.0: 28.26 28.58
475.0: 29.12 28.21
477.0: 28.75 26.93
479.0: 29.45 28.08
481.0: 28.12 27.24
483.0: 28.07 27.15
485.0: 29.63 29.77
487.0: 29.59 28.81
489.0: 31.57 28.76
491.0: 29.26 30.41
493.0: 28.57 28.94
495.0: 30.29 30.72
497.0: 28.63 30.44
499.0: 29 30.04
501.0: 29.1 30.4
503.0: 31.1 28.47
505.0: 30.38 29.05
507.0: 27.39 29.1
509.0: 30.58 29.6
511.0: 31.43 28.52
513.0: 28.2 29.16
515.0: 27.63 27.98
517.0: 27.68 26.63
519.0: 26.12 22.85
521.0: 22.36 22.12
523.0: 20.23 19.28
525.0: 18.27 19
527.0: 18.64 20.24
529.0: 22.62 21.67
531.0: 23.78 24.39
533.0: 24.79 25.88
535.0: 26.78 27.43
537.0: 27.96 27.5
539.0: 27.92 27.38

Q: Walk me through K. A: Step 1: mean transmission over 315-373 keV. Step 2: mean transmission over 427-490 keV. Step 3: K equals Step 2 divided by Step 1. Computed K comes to 1.2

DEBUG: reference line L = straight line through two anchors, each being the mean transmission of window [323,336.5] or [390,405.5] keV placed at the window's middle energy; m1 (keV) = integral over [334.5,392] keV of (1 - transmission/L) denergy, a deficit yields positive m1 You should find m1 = 4.5 keV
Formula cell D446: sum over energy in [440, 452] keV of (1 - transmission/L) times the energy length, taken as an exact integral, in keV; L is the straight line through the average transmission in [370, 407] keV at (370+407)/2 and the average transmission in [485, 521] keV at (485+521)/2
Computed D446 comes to -1.2 keV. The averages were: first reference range 27.2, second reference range 28.9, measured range 30.8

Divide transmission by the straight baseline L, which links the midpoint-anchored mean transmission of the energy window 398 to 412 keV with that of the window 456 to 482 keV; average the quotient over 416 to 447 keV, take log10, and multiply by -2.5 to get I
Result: -0.06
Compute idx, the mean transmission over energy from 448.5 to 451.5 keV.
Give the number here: 30.6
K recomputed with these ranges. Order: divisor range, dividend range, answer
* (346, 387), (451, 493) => 1.17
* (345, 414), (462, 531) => 1.06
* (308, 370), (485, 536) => 1.05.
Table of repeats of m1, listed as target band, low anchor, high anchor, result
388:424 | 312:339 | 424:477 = 0.9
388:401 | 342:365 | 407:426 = -0.5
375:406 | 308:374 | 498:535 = -2.0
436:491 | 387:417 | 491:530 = -4.7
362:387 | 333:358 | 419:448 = -0.1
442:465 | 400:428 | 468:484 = -1.4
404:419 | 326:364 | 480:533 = -1.5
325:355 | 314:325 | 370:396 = 2.9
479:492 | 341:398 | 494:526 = -0.9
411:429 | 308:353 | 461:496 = -0.6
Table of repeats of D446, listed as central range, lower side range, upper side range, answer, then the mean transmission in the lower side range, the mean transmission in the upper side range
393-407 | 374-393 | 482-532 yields -0.2 keV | 27.3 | 27.1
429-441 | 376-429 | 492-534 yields -1.3 keV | 28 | 26.5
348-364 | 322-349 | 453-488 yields 1.3 keV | 25.6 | 29.1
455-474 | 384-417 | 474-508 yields -0.4 keV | 28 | 29.1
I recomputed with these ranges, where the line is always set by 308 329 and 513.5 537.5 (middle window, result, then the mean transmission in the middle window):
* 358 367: 0.075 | 25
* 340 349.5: 0.188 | 22.8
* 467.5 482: -0.156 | 28.6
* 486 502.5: -0.210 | 29.7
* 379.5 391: -0.046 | 27.5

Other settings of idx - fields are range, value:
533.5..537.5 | 27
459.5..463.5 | 28.8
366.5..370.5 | 25.6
